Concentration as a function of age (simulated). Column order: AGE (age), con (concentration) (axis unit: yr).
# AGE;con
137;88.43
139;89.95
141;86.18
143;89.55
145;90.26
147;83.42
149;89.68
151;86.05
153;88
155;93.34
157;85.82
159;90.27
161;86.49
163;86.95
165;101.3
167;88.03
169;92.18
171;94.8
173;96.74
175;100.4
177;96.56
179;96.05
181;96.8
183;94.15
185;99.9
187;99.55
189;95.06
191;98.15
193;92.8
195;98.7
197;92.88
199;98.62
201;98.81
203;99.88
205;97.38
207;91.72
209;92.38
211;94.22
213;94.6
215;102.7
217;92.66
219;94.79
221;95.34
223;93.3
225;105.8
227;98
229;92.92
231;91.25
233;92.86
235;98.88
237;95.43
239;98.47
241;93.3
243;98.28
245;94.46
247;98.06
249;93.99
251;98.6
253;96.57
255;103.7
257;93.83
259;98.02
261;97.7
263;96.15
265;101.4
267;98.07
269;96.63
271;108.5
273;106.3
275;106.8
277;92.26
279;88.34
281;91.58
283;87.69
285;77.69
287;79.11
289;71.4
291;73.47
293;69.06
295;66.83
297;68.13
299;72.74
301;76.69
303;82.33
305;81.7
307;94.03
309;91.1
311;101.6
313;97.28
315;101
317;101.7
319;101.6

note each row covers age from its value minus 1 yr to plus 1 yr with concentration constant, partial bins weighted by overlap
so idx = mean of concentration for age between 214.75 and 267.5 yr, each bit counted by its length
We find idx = 96.7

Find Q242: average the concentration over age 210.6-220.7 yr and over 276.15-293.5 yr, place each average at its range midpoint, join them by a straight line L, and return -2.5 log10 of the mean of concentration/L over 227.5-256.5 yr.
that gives -0.07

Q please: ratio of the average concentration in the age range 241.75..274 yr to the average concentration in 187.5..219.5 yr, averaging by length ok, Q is 1.03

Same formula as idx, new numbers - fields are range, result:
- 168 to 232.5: 96.2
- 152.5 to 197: 94.2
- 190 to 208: 96.5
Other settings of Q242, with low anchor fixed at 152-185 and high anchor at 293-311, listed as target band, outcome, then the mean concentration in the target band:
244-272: -0.17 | 98.3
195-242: -0.09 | 96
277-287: -0.06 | 86.2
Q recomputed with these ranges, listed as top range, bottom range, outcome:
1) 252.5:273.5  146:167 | 1.12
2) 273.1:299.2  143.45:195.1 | 0.88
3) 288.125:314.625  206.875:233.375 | 0.85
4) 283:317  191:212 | 0.86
